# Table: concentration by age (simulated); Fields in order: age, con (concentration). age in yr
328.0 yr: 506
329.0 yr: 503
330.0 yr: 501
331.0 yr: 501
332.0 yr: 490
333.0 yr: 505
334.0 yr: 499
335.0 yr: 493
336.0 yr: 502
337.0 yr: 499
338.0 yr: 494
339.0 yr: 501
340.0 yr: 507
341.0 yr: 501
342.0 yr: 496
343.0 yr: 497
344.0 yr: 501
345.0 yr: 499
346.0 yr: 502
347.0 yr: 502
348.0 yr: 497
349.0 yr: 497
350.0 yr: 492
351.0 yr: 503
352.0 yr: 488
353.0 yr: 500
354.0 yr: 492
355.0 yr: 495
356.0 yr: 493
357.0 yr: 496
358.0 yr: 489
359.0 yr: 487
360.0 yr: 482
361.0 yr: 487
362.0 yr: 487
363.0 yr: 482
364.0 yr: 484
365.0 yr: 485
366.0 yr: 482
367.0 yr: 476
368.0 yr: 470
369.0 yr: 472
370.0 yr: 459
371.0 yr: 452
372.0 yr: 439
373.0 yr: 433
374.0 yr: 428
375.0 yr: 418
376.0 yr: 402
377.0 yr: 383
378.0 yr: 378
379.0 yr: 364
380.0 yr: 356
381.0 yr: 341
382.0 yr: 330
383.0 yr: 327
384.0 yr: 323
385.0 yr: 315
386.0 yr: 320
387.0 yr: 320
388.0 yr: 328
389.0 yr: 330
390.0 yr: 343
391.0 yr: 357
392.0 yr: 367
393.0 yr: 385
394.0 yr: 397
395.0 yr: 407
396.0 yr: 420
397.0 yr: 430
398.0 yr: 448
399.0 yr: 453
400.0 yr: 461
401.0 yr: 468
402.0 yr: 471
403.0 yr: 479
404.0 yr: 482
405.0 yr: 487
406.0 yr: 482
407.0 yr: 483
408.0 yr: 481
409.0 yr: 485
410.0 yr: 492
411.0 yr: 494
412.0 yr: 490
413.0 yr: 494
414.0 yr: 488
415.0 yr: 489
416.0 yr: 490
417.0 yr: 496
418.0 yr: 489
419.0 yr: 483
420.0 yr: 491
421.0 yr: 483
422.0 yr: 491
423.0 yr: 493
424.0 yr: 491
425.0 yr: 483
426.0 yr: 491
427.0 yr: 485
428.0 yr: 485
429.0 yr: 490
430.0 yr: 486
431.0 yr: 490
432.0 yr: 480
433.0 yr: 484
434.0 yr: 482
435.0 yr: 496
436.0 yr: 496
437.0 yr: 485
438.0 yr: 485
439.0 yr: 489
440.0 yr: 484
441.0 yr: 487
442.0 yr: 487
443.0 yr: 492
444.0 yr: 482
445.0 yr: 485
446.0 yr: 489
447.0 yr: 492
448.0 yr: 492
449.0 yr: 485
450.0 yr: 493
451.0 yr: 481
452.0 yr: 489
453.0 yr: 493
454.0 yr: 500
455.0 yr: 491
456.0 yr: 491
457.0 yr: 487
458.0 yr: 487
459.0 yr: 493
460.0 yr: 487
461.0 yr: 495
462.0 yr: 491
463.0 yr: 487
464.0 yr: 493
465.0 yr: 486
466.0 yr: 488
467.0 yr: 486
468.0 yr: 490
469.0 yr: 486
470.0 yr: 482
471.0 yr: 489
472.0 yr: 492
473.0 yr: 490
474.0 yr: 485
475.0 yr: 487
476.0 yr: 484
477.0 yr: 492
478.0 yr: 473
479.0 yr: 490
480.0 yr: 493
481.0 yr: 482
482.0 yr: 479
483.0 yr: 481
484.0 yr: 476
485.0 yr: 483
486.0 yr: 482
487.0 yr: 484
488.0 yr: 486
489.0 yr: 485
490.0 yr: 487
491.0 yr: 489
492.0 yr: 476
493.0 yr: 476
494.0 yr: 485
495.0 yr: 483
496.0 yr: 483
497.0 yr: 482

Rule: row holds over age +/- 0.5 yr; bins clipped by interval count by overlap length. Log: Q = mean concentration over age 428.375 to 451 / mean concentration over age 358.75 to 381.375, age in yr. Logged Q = 1.11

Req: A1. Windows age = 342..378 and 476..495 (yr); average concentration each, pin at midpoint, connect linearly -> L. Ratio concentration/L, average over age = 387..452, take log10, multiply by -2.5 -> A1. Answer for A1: 0.03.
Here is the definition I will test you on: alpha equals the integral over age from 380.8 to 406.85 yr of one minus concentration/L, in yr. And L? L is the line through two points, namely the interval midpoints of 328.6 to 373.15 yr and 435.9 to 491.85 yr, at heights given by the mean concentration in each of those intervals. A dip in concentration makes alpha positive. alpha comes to 4.9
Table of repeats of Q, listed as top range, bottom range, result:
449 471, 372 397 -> 1.33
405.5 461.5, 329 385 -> 1.05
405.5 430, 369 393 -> 1.31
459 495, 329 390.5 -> 1.08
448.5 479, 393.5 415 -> 1.05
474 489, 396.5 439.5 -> 1.00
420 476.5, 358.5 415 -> 1.14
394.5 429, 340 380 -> 1.02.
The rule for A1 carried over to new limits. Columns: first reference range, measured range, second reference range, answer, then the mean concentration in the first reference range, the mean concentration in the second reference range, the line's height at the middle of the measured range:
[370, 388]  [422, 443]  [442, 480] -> -0.091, 373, 489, 449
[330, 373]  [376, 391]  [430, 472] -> 0.387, 489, 488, 489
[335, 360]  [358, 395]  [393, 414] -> 0.182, 497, 464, 480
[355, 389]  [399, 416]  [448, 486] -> -0.086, 421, 487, 446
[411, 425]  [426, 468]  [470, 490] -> -0.002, 490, 485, 487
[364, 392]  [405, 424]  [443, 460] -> -0.114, 391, 489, 440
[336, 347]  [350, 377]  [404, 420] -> 0.057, 500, 488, 496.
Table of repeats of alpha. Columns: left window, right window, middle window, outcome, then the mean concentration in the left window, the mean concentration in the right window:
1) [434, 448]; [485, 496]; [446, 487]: -0.2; 488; 483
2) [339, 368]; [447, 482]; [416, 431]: 0.0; 493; 488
